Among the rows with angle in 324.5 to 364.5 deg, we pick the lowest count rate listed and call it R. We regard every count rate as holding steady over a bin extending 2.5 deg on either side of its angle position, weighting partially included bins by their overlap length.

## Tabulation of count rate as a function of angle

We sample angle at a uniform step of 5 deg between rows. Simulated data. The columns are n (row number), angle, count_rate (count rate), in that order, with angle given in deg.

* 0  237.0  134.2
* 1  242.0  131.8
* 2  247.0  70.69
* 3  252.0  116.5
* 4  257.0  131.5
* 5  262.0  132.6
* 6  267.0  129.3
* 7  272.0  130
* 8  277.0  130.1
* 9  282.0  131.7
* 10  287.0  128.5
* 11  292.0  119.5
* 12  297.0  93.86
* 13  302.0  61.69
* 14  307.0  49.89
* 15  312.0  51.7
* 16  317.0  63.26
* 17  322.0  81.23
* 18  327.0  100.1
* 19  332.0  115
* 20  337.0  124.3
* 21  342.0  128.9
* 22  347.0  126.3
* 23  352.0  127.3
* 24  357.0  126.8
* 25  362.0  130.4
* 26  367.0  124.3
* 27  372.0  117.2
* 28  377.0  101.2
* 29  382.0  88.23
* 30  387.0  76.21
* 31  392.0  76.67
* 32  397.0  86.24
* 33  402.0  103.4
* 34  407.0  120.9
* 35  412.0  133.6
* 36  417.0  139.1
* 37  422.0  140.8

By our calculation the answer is 100.1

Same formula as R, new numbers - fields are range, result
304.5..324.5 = 49.89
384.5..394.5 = 76.21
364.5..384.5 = 88.23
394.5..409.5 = 86.24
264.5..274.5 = 129.3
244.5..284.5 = 70.69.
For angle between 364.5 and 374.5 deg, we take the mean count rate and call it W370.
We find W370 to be 121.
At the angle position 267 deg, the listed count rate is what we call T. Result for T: 129.3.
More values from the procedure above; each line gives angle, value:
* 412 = 133.6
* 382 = 88.23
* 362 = 130.4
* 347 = 126.3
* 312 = 51.7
